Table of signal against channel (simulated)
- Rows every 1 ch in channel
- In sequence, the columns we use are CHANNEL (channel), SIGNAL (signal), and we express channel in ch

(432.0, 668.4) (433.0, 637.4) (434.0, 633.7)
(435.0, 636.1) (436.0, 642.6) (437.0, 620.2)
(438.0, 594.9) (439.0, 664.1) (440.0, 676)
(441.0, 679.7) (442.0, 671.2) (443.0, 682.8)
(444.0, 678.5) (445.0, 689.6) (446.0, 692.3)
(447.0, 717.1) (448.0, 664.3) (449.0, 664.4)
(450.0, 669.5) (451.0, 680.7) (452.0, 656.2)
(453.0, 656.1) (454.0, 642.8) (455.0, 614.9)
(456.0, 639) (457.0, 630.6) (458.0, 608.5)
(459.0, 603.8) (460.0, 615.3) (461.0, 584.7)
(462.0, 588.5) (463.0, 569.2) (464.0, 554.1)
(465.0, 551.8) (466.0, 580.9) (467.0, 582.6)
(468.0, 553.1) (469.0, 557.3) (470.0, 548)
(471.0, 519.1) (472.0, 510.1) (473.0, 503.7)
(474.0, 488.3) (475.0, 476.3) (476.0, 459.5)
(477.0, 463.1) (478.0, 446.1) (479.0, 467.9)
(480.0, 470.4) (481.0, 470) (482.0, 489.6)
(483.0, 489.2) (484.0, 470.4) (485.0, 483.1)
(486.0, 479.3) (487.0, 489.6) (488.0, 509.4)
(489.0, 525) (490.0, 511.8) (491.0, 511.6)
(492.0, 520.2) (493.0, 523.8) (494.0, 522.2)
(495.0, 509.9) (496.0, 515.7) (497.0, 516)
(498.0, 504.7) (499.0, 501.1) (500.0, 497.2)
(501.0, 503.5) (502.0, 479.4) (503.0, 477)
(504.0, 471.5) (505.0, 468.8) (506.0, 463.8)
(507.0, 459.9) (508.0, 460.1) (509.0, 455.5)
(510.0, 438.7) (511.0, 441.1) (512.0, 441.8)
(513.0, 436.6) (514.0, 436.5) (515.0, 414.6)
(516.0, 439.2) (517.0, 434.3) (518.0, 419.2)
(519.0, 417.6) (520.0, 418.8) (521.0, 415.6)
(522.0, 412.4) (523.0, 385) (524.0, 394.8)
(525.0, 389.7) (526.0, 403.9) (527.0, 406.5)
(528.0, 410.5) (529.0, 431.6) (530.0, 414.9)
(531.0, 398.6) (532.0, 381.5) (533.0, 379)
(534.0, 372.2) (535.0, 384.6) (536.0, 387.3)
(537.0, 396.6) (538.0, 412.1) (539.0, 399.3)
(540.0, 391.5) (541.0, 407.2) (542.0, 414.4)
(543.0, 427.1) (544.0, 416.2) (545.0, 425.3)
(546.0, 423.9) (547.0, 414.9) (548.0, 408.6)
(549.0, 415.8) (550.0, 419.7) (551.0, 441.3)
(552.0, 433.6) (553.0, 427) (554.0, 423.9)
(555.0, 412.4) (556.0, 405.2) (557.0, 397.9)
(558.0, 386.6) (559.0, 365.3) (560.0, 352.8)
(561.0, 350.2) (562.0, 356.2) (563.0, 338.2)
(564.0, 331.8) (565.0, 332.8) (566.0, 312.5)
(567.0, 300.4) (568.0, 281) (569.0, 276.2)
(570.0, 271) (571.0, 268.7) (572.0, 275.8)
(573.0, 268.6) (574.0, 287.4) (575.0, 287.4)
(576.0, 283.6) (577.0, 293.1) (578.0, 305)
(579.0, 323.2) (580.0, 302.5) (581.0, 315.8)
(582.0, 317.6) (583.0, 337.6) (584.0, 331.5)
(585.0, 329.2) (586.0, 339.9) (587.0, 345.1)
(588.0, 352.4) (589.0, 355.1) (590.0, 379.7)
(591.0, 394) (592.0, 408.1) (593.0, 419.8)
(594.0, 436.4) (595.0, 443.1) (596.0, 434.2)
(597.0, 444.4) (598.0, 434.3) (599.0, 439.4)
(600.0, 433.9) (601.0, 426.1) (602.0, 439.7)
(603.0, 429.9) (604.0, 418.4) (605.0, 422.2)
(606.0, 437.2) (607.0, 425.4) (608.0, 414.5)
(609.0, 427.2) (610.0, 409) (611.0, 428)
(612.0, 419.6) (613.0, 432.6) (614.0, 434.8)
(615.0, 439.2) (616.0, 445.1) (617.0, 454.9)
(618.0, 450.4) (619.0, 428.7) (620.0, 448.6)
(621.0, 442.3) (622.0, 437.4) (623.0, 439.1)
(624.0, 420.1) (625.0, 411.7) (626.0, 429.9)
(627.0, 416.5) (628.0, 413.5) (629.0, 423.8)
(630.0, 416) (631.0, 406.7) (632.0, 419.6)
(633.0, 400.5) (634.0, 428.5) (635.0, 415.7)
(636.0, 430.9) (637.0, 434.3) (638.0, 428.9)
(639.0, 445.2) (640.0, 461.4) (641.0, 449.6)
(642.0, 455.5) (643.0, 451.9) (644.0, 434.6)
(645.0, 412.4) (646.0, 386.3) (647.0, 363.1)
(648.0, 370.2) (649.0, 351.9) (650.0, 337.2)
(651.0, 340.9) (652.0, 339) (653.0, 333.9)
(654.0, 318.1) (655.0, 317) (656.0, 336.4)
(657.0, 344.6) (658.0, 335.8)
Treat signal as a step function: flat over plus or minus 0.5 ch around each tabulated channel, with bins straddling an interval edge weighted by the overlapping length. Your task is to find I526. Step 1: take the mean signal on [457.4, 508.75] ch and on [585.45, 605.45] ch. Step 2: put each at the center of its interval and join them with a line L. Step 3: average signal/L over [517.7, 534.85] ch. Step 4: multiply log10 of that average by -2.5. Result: 0.17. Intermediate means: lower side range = 512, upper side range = 410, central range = 402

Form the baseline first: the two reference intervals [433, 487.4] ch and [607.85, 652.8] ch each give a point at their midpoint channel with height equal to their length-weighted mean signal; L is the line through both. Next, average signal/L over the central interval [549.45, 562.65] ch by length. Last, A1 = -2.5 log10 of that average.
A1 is 0.23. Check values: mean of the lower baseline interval 583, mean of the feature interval 397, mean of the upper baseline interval 418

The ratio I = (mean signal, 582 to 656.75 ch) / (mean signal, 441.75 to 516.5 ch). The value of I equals 0.76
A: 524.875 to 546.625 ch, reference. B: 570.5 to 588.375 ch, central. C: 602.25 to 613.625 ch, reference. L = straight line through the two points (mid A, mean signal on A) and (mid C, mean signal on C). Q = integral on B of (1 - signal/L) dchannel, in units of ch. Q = 4.6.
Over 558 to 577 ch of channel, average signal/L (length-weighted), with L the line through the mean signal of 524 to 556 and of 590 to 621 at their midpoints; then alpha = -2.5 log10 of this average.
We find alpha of 0.32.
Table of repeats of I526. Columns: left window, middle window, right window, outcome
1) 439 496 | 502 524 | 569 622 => 0.15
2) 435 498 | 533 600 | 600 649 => 0.29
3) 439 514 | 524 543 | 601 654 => 0.24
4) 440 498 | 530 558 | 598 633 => 0.21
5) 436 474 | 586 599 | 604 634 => 0.14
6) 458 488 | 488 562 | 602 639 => 0.13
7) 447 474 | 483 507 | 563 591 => 0.04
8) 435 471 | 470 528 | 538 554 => 0.12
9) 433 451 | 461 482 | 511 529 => 0.10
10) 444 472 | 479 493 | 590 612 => 0.17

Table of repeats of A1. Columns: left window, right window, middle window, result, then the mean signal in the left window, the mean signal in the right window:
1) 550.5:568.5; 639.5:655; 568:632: -0.03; 369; 385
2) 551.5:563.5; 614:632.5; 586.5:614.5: 0.00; 387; 430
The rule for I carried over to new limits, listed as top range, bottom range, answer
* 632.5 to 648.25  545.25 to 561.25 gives 1.04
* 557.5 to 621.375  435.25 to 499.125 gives 0.66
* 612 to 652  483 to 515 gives 0.87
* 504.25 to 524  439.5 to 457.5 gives 0.65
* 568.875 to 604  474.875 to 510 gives 0.73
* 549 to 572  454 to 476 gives 0.63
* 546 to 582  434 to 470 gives 0.55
